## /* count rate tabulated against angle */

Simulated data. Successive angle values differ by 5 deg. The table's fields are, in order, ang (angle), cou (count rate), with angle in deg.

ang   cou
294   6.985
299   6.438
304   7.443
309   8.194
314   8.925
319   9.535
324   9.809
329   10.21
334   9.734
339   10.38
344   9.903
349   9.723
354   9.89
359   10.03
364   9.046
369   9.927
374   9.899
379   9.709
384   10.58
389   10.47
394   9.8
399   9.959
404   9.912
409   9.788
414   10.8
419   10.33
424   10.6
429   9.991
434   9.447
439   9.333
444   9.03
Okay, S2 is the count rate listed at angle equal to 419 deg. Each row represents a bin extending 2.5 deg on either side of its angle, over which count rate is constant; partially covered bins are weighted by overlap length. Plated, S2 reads 10.33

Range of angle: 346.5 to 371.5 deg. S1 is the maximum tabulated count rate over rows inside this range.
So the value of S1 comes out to 10.03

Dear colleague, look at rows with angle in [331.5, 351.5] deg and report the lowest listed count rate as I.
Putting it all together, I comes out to 9.723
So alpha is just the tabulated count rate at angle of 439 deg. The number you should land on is 9.333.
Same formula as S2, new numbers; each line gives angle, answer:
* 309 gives 8.194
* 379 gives 9.709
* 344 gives 9.903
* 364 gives 9.046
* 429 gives 9.991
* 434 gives 9.447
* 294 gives 6.985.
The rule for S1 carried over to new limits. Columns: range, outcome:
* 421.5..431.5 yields 10.6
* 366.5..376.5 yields 9.927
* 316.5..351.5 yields 10.38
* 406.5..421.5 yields 10.8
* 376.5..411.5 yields 10.58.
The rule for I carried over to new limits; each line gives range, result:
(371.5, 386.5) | 9.709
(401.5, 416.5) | 9.788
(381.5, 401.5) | 9.8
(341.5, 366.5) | 9.046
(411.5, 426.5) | 10.33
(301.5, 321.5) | 7.443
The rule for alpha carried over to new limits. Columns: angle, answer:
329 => 10.21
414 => 10.8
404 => 9.912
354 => 9.89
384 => 10.58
